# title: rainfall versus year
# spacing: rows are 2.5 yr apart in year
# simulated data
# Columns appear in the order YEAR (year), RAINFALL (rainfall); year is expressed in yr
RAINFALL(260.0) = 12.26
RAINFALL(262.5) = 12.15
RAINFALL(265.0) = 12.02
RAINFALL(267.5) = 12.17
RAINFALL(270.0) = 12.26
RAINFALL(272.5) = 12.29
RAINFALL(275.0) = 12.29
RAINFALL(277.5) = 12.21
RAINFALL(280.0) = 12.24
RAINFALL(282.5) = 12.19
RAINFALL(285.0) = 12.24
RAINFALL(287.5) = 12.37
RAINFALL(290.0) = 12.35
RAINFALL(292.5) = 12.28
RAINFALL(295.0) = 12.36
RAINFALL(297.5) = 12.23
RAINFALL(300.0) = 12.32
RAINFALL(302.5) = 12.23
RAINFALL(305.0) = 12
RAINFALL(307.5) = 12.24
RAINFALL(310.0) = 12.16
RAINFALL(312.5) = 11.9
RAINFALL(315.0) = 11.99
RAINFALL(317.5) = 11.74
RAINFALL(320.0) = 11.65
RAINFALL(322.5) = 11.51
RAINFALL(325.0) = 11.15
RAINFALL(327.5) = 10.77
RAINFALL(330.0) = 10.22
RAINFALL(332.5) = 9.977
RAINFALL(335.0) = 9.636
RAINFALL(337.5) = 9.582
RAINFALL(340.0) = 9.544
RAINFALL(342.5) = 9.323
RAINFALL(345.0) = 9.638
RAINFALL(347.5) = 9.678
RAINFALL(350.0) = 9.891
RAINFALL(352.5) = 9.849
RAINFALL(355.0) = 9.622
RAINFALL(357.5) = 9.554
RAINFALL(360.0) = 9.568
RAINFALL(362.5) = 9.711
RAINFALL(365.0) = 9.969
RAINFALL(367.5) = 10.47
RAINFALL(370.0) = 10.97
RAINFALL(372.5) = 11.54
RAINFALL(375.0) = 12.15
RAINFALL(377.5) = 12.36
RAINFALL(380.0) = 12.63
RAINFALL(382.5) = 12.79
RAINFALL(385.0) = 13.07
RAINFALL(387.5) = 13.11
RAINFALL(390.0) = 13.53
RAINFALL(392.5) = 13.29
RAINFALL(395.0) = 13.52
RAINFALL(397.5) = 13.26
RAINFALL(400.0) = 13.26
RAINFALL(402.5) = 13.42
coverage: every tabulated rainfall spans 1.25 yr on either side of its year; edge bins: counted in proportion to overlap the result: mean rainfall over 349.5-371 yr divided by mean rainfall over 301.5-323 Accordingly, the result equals 0.83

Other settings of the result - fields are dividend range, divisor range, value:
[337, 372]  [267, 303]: 0.80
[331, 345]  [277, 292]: 0.78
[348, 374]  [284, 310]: 0.83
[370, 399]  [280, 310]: 1.04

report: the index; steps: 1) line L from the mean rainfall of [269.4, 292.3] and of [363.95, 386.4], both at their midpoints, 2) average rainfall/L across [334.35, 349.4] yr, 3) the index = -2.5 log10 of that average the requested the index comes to 0.24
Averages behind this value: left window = 12.3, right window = 11.8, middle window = 9.58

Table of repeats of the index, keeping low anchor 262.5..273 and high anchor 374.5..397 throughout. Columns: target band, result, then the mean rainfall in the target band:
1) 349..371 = 0.274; 9.95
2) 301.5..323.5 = 0.048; 11.9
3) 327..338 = 0.250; 10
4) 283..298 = 0.002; 12.3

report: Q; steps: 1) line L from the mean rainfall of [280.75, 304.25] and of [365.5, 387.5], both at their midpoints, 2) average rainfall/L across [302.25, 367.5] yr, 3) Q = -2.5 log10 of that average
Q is 0.15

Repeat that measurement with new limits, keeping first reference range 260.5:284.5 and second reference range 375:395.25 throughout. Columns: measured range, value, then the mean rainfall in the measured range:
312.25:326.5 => 0.080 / 11.6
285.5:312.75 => 0.013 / 12.2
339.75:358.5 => 0.300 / 9.64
